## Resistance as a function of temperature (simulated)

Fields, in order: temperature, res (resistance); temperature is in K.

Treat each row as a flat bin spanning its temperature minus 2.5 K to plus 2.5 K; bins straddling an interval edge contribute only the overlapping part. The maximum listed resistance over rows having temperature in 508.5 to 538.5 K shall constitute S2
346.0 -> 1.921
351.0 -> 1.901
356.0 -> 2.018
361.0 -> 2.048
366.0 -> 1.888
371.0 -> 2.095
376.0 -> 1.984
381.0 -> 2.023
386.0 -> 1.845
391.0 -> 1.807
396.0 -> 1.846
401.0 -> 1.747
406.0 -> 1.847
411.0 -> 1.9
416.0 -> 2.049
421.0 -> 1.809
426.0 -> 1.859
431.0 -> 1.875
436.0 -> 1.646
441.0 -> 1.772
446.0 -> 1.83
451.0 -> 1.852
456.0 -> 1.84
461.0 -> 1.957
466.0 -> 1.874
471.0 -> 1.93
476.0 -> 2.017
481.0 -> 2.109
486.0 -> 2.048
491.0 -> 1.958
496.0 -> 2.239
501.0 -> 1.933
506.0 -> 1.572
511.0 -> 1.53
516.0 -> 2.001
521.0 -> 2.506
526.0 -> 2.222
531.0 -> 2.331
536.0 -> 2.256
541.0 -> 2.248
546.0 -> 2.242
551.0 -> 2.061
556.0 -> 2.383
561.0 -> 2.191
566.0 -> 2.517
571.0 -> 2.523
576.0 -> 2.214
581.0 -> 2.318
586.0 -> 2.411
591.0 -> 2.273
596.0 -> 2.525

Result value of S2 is 2.506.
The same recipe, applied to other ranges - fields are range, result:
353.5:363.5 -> 2.048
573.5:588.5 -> 2.411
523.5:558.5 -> 2.383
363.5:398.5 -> 2.095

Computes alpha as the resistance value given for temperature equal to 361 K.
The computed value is 2.048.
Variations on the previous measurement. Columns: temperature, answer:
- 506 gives 1.572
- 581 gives 2.318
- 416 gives 2.049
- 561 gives 2.191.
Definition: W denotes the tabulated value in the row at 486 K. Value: 2.048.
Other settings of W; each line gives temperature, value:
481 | 2.109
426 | 1.859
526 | 2.222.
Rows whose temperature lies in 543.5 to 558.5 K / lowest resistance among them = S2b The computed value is 2.061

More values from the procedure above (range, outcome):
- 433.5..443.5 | 1.646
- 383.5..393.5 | 1.807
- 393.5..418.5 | 1.747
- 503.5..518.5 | 1.53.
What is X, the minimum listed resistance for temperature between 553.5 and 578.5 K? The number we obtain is 2.191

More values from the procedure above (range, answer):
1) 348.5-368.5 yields 1.888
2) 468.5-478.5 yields 1.93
